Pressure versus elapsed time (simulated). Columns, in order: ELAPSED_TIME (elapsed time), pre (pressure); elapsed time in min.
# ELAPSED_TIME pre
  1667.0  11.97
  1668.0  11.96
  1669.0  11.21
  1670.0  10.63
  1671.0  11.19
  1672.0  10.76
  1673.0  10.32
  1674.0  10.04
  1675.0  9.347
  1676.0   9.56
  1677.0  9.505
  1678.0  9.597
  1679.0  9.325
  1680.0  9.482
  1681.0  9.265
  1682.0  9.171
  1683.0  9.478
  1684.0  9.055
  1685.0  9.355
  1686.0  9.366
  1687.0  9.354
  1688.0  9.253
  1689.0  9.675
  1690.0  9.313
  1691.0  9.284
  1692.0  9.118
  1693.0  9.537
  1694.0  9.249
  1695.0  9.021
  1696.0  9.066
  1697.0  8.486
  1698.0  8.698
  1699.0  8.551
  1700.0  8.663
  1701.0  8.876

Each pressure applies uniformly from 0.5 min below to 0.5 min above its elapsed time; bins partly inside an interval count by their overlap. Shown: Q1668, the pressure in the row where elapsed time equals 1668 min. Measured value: 11.96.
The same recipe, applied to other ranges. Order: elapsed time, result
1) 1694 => 9.249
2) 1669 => 11.21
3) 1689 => 9.675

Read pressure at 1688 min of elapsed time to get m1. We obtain 9.253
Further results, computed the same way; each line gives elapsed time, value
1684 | 9.055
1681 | 9.265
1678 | 9.597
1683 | 9.478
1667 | 11.97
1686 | 9.366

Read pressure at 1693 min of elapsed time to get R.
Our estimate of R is 9.537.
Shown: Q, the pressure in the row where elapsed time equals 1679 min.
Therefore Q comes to 9.325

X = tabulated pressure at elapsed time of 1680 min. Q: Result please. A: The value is 9.482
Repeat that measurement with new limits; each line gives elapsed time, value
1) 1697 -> 8.486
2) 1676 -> 9.56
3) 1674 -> 10.04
